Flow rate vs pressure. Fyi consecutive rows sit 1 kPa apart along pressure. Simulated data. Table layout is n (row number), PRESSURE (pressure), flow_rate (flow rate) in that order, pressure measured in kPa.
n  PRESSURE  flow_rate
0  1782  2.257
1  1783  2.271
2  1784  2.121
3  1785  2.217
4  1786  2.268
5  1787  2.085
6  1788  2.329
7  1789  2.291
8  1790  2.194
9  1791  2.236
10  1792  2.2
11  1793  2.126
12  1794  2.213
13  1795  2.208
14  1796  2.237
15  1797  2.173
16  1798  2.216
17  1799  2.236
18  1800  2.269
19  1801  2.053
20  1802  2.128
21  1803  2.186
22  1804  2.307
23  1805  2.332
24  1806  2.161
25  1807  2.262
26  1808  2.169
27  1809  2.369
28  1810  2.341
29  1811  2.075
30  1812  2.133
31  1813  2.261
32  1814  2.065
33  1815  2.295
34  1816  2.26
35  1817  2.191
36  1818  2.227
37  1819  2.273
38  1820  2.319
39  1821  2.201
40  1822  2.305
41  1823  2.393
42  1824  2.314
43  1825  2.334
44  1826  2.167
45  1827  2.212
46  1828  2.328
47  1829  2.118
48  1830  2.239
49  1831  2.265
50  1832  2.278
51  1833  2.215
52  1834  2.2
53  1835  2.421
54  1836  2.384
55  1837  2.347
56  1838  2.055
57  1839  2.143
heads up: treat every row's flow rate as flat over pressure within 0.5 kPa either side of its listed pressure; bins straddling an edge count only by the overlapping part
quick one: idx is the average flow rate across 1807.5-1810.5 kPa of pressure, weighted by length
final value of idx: 2.29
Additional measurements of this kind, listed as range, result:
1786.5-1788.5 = 2.21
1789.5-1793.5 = 2.19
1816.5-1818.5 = 2.21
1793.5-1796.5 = 2.22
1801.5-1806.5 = 2.22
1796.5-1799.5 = 2.21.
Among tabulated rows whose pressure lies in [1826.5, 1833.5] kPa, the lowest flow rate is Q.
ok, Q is 2.118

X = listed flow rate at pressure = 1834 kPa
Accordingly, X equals 2.2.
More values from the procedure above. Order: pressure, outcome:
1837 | 2.347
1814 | 2.065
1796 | 2.237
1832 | 2.278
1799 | 2.236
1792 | 2.2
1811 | 2.075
